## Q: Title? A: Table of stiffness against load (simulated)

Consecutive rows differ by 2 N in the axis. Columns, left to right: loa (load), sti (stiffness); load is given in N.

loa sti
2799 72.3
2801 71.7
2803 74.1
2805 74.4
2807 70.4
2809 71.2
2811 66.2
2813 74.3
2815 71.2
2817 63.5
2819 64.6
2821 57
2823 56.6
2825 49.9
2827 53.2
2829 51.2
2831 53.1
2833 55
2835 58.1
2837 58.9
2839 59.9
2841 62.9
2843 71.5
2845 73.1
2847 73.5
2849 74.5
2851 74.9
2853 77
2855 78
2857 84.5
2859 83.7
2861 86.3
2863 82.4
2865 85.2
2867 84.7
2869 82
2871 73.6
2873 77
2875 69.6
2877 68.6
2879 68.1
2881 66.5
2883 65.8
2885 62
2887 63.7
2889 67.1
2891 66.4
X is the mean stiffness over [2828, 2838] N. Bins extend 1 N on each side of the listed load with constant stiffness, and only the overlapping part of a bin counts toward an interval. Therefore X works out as 55.3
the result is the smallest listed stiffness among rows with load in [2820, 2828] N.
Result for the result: 49.9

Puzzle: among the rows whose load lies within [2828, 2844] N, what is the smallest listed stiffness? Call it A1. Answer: 51.2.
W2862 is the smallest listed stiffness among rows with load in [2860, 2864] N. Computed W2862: 82.4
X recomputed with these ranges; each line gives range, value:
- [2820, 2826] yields 54.5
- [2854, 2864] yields 83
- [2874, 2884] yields 67.7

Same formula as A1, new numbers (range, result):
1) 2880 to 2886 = 62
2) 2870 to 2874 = 73.6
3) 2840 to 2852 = 62.9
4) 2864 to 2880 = 68.1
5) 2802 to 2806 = 74.1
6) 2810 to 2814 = 66.2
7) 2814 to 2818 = 63.5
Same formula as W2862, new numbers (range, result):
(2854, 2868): 78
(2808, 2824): 56.6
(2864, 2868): 84.7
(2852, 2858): 77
